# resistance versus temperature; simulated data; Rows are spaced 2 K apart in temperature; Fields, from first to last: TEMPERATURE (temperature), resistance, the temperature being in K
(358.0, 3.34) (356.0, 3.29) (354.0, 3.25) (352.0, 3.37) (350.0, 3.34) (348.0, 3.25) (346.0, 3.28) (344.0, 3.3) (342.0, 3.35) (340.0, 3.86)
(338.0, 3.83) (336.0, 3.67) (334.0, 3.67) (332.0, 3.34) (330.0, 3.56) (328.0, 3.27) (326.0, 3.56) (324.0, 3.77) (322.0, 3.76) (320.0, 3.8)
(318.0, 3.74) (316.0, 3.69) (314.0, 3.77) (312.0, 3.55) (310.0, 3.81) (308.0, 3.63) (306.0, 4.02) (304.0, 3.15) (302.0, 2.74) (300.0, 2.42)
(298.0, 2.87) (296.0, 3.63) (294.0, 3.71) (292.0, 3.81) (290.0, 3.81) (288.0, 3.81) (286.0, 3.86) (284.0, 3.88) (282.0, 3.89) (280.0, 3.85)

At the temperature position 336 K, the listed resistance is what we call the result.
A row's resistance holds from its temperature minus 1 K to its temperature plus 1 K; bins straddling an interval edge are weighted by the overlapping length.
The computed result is 3.67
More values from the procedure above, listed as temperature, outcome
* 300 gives 2.42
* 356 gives 3.29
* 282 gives 3.89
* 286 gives 3.86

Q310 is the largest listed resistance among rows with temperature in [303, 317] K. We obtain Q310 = 4.02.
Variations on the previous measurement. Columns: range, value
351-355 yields 3.37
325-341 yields 3.86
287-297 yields 3.81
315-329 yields 3.8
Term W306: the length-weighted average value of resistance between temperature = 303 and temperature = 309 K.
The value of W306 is 3.6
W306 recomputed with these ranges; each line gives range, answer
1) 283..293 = 3.83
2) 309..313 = 3.68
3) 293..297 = 3.67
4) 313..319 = 3.73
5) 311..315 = 3.66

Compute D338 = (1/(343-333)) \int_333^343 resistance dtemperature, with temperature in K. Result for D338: 3.68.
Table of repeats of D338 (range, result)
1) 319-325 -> 3.78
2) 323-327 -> 3.67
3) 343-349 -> 3.28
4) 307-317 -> 3.69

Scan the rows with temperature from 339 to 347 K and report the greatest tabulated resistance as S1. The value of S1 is 3.86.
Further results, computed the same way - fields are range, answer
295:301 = 3.63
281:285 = 3.89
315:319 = 3.74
